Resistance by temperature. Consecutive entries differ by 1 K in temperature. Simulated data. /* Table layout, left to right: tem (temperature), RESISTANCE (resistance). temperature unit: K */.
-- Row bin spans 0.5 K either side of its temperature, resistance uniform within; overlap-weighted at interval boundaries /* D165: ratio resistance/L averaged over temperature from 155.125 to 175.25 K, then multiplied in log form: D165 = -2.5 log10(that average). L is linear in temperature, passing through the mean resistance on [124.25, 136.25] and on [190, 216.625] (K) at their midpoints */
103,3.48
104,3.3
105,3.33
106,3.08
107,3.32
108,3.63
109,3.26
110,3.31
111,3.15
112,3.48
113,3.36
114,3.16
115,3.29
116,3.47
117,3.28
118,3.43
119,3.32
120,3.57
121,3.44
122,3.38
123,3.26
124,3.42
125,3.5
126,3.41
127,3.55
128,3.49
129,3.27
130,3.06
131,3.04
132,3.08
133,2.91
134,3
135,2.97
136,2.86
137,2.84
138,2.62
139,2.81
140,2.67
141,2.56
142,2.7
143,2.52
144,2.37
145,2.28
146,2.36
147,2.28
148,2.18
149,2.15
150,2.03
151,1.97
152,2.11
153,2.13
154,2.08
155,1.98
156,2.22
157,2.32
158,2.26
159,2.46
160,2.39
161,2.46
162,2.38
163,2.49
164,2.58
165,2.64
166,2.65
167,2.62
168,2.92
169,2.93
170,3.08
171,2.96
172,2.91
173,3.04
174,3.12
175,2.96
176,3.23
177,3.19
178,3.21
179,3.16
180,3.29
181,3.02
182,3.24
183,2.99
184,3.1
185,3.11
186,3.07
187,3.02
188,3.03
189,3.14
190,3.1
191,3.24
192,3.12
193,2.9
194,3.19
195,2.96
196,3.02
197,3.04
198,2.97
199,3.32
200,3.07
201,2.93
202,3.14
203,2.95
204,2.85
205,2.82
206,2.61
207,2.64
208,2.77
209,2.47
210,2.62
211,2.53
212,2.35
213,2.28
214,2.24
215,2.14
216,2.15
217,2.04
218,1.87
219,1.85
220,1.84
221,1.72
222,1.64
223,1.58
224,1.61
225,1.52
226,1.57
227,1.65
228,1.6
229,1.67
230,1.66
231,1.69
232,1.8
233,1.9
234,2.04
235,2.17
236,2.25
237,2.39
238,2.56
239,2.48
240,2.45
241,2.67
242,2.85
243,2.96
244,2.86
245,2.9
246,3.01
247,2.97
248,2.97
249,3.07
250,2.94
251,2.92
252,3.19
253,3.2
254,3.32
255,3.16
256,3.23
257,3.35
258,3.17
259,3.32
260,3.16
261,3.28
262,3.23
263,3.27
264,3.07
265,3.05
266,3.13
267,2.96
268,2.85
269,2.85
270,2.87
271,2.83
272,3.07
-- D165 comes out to 0.131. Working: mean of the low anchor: 3.19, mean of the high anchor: 2.78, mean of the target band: 2.65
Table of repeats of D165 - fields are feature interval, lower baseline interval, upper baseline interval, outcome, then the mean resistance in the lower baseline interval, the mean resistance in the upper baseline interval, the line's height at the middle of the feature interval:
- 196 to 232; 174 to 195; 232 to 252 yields 0.261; 3.11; 2.64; 2.87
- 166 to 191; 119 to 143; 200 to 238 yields -0.179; 3.1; 2.17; 2.6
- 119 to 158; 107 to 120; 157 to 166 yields 0.062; 3.35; 2.46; 2.89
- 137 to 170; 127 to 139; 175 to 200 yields 0.251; 3.03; 3.11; 3.06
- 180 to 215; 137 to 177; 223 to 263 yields -0.138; 2.54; 2.58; 2.56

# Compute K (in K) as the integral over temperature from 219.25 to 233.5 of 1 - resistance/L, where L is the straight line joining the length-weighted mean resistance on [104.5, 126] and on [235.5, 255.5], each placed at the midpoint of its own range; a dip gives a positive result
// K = 6.1 K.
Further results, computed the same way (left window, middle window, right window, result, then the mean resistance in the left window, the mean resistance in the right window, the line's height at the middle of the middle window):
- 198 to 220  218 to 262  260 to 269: 6.24 K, 2.55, 3.09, 2.85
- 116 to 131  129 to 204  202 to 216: 3.98 K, 3.38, 2.57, 2.97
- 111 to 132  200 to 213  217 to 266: 0.19 K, 3.35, 2.51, 2.76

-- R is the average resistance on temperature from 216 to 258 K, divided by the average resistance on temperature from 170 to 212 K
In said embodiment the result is 0.8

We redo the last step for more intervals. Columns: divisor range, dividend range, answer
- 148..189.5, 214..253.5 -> 0.83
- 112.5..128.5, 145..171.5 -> 0.71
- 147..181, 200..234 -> 0.83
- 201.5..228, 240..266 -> 1.40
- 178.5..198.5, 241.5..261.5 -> 1.00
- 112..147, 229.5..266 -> 0.91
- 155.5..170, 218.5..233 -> 0.66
